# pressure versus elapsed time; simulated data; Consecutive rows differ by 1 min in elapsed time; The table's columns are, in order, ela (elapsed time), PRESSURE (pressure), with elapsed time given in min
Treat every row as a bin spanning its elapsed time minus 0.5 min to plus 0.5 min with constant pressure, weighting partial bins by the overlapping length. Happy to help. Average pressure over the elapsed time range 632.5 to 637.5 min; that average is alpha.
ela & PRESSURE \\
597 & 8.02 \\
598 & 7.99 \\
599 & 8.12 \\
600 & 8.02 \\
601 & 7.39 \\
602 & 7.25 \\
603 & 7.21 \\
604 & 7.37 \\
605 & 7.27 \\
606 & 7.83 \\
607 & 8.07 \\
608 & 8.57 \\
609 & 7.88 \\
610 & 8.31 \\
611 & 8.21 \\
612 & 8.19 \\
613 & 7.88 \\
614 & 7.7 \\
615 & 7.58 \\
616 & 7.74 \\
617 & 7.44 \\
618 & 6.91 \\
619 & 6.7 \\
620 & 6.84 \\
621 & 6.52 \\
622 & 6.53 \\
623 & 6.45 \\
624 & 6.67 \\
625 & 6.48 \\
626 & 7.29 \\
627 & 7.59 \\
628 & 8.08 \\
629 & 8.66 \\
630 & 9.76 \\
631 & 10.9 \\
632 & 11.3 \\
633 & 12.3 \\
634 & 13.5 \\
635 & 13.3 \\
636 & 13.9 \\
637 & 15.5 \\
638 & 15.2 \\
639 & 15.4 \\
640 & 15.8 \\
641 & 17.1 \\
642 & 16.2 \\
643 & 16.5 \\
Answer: 13.7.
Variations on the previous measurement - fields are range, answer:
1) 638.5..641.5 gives 16.1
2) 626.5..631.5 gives 9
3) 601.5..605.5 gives 7.27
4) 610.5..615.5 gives 7.91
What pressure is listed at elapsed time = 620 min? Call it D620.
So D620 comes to 6.84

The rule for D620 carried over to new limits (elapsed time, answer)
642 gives 16.2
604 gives 7.37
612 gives 8.19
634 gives 13.5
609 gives 7.88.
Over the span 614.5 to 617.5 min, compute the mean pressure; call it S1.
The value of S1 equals 7.59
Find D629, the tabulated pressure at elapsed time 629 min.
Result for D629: 8.66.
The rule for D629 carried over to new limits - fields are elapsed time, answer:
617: 7.44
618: 6.91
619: 6.7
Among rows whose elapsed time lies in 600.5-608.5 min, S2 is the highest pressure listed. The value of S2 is 8.57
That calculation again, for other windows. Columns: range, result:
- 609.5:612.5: 8.31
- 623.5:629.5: 8.66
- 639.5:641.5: 17.1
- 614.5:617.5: 7.74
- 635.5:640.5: 15.8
